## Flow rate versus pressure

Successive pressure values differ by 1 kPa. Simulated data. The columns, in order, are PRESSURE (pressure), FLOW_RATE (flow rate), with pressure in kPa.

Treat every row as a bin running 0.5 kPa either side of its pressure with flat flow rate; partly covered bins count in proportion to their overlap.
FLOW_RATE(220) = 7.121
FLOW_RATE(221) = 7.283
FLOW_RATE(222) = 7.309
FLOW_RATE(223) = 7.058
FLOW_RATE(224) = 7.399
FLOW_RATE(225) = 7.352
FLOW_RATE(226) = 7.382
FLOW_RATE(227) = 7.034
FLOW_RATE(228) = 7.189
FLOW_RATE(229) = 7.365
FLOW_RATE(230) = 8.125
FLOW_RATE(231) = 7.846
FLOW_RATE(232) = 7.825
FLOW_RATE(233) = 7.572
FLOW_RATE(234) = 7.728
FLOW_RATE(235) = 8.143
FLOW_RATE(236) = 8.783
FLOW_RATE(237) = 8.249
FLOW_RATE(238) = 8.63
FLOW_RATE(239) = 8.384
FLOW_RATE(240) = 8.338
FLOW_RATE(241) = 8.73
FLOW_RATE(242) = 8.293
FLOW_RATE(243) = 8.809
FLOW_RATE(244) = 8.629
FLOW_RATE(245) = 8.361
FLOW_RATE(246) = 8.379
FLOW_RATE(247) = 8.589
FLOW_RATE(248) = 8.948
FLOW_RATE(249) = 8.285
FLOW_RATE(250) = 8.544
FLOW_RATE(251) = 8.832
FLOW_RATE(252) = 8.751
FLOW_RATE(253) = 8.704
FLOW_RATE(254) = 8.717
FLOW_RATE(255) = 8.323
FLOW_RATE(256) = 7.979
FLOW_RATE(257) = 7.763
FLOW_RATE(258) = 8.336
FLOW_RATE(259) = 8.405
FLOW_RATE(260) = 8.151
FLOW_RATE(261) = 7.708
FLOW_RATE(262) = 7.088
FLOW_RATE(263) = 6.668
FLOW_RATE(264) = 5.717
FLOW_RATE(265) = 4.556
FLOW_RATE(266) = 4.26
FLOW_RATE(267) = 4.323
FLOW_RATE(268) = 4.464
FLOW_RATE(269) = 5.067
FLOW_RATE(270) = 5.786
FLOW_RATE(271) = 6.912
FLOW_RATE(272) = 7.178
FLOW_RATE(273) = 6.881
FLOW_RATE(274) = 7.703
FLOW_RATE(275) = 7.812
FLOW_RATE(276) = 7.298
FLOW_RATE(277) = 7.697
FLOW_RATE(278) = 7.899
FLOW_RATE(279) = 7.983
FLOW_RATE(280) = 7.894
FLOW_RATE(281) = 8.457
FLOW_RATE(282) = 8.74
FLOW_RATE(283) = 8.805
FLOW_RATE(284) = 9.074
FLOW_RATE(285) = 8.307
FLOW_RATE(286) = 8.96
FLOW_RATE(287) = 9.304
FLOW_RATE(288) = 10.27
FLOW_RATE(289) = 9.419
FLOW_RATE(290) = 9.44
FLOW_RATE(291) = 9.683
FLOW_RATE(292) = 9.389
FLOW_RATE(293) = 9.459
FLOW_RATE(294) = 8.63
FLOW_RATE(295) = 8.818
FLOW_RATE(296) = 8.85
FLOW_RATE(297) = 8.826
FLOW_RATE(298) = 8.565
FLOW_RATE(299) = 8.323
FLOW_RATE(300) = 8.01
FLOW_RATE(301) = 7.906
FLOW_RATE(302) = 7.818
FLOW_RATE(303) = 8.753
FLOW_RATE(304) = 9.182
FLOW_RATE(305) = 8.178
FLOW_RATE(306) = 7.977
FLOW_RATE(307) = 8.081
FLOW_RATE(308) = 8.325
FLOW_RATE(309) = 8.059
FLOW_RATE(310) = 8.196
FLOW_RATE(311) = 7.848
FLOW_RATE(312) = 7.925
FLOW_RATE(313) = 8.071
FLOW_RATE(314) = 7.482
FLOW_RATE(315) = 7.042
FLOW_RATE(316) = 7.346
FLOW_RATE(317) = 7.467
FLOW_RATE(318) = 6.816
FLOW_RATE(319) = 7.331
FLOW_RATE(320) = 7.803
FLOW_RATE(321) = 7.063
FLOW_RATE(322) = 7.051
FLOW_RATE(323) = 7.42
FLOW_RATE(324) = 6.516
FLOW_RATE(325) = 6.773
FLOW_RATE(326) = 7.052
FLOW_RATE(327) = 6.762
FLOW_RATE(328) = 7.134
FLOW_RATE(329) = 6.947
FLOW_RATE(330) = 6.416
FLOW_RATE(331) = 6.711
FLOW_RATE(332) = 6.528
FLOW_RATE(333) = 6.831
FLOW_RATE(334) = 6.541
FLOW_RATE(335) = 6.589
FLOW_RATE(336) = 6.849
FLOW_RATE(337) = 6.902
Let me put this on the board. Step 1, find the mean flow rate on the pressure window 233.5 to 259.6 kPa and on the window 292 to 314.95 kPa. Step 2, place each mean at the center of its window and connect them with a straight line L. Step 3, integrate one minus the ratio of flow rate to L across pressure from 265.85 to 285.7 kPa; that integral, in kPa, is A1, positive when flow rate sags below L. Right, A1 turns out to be 2.8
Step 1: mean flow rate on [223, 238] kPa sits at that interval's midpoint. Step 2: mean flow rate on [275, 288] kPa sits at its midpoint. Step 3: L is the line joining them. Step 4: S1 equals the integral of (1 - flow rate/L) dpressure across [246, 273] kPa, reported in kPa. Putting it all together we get 2.8 kPa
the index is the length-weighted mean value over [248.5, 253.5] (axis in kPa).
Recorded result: 8.62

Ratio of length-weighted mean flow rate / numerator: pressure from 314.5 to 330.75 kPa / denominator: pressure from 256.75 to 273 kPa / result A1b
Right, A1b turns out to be 1.1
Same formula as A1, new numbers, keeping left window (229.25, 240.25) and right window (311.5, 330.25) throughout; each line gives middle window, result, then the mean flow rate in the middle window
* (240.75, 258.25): -1.17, 8.5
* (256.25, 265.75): 0.90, 7.1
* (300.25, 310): -1.17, 8.24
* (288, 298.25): -2.31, 9.18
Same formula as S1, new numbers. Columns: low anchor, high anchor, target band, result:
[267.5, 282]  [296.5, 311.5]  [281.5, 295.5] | -2.74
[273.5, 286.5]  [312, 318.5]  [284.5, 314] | -3.20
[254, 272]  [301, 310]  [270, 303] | -3.80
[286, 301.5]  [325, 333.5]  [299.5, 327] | 0.42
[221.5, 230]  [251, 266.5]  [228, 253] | -3.21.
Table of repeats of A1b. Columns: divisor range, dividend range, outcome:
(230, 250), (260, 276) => 0.75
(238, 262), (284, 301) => 1.07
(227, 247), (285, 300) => 1.11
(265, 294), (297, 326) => 1.00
